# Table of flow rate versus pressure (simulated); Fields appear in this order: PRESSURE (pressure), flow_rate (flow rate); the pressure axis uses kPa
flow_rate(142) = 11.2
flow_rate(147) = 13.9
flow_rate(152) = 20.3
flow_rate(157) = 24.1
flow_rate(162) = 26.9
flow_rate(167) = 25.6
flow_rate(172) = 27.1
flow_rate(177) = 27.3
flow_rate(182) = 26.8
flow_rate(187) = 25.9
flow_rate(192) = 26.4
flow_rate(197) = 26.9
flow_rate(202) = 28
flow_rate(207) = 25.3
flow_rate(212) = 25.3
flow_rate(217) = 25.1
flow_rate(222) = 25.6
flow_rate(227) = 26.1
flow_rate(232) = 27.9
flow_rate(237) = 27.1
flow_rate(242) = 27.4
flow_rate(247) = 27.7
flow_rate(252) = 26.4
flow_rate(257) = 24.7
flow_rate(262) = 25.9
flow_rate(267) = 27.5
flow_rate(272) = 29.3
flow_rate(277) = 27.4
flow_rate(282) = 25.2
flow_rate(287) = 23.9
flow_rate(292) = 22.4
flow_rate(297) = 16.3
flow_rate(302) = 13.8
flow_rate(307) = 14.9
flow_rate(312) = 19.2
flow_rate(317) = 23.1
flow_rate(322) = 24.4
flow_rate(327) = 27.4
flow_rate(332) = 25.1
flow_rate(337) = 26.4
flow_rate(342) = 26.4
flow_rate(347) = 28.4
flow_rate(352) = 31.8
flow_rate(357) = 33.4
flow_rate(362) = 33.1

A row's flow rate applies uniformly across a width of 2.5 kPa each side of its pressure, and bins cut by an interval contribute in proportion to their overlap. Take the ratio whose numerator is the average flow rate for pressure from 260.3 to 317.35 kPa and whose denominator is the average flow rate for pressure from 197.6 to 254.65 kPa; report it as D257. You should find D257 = 0.8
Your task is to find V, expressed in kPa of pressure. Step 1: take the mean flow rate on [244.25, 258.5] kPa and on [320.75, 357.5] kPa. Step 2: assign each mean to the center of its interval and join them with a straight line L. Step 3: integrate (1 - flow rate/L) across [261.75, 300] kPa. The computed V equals 3.3 kPa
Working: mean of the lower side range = 26.4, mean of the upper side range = 27.7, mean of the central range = 24.5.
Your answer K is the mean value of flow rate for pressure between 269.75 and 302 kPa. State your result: 23.2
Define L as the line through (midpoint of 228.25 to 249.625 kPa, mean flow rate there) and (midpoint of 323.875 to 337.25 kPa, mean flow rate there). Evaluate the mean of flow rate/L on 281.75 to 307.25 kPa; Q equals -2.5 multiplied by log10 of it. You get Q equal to 0.35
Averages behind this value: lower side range 27.4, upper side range 26.2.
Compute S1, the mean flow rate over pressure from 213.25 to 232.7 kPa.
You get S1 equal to 26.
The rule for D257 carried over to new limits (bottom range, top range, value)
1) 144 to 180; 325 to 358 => 1.20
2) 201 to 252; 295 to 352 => 0.86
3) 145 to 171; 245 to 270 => 1.17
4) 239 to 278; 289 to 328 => 0.74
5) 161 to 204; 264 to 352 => 0.89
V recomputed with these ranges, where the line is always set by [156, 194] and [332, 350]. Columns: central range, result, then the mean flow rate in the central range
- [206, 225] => 0.8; 25.3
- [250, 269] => 0.4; 26.1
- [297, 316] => 7.3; 16.6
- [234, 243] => -0.2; 27.3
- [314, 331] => 1.3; 24.8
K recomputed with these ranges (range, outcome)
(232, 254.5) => 27.2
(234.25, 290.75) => 26.5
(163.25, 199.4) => 26.6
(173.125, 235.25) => 26.4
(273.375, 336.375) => 22.2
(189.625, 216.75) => 26.3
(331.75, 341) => 26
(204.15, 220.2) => 25.3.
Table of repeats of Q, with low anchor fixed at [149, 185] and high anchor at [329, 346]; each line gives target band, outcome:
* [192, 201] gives -0.06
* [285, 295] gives 0.14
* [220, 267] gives -0.04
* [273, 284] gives -0.04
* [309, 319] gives 0.25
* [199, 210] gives -0.05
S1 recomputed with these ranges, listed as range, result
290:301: 18.5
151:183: 25.6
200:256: 26.5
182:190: 26.2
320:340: 25.9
